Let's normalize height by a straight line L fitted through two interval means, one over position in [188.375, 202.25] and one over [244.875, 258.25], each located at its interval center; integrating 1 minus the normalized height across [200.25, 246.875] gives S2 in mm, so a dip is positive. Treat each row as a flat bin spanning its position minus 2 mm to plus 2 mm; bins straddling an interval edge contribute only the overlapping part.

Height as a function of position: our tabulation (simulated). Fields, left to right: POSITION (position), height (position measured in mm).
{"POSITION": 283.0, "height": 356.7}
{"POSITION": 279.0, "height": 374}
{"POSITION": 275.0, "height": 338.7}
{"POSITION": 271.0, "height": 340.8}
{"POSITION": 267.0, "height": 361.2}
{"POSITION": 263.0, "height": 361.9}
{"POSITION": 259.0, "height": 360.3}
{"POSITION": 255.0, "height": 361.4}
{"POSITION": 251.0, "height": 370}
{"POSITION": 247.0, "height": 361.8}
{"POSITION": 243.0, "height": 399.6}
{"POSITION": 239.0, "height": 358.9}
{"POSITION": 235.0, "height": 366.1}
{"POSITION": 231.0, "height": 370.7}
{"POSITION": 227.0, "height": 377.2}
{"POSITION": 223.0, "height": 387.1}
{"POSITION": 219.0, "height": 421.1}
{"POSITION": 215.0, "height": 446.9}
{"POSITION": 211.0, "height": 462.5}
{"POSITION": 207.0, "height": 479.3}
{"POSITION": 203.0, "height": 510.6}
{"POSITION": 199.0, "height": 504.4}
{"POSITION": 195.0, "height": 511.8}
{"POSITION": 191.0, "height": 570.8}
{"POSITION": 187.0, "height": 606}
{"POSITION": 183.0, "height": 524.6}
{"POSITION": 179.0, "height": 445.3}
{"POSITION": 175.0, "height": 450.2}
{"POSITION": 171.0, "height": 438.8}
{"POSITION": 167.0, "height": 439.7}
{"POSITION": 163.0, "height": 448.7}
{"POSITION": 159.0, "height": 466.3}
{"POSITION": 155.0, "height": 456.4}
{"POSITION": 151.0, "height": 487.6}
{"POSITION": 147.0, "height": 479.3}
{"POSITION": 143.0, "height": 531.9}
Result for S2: 3.4 mm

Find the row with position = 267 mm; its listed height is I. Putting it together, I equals 361.2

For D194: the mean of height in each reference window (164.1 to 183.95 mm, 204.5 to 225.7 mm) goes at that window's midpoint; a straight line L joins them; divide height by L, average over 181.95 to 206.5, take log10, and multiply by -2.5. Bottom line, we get -0.19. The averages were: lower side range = 456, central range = 535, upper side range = 439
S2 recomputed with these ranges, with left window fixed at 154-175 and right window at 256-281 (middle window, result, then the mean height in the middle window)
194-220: -4.1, 477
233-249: 0.4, 372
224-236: 0.5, 373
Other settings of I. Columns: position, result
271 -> 340.8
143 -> 531.9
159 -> 466.3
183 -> 524.6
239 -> 358.9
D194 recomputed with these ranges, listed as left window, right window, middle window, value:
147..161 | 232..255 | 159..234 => -0.102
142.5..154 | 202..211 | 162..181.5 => 0.100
